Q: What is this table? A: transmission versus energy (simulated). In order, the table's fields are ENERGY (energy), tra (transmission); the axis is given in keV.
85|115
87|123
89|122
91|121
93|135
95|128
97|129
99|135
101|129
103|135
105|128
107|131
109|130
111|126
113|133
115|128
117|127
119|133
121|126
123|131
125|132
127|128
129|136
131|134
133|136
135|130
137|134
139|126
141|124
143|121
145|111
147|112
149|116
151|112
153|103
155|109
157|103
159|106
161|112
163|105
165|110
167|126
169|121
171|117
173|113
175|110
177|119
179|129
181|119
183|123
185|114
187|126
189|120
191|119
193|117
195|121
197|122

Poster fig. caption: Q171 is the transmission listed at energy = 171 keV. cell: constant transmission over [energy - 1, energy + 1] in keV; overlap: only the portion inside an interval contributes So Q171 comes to 117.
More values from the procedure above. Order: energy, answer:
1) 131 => 134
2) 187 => 126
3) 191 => 119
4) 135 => 130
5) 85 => 115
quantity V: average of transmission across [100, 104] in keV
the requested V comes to 132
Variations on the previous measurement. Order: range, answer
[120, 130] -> 131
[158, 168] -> 112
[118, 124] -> 130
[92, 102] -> 131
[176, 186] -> 121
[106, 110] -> 130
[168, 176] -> 115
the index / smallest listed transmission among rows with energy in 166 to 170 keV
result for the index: 121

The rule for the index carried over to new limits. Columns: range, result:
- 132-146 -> 111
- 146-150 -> 112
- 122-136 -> 128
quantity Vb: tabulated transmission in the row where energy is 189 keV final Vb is 120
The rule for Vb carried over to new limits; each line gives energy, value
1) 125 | 132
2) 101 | 129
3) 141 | 124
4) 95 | 128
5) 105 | 128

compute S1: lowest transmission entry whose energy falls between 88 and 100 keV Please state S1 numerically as 121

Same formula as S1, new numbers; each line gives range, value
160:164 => 105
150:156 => 103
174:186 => 110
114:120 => 127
